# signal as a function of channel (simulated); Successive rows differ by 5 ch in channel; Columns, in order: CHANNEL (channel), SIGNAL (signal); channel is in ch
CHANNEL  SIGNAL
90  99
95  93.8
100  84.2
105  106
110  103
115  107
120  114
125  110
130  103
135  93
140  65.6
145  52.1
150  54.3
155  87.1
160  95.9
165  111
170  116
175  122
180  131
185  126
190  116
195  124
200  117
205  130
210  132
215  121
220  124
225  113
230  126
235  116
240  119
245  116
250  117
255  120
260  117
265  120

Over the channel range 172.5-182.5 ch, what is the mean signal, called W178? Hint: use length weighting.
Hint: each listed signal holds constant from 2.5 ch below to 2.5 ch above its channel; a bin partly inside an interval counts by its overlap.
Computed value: 126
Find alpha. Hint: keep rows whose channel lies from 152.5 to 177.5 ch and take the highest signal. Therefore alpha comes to 122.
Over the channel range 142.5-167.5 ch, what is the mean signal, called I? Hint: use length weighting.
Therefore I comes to 80.1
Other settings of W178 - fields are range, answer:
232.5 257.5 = 118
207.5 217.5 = 126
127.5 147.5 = 78.4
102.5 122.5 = 108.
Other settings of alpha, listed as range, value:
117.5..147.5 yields 114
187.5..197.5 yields 124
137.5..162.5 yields 95.9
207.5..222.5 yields 132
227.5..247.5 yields 126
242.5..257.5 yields 120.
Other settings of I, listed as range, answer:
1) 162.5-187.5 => 121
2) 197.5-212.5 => 126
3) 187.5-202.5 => 119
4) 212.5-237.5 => 120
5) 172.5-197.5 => 124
